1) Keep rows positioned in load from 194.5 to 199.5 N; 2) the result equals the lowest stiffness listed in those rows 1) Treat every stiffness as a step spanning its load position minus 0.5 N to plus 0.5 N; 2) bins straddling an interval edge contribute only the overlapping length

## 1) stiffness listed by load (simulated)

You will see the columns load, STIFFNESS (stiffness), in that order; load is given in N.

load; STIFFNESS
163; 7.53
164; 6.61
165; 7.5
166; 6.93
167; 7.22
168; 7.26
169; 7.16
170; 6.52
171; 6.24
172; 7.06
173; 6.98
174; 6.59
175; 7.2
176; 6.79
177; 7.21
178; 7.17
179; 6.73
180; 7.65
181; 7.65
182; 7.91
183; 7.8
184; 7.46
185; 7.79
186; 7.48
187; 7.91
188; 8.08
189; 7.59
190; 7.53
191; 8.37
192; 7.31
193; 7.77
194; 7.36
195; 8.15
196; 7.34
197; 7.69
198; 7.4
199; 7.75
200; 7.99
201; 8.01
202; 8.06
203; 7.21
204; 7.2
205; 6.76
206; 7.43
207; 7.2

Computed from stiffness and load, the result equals 7.34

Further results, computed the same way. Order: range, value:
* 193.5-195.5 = 7.36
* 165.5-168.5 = 6.93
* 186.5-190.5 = 7.53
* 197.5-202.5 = 7.4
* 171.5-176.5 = 6.59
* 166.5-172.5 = 6.24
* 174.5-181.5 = 6.73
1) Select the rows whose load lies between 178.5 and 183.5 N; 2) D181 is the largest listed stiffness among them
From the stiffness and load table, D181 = 7.91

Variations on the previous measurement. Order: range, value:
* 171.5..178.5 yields 7.21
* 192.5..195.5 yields 8.15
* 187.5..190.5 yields 8.08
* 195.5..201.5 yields 8.01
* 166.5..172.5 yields 7.26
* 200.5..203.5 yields 8.06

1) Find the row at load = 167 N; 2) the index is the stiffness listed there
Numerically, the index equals 7.22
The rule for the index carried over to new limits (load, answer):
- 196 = 7.34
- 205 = 6.76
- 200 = 7.99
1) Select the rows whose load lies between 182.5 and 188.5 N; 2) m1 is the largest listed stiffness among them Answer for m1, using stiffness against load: 8.08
